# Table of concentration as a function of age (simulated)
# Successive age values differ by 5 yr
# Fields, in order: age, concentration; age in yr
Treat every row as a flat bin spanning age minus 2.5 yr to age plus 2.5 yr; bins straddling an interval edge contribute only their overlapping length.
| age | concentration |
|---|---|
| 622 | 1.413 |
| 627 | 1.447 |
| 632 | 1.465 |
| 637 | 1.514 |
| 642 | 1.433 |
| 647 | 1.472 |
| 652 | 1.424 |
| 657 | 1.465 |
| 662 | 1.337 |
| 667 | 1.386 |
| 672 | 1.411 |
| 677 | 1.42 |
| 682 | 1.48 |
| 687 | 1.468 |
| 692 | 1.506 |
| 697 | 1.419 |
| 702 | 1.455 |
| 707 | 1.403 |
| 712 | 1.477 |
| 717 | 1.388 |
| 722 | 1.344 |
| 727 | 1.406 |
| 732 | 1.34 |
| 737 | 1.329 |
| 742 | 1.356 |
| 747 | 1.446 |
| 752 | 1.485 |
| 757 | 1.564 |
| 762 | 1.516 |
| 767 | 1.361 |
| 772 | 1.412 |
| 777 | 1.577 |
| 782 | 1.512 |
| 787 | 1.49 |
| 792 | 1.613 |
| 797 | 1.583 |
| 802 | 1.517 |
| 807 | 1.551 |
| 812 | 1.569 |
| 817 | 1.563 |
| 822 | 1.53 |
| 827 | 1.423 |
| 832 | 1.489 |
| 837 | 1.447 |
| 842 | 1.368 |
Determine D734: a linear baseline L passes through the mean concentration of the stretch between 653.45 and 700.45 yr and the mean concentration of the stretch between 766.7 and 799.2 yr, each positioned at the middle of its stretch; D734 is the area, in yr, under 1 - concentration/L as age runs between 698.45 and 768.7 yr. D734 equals 2.7 yr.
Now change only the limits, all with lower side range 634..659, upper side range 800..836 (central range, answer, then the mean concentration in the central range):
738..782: 1.1 yr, 1.46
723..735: 1.0 yr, 1.37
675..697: 0.2 yr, 1.46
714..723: 0.7 yr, 1.38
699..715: 0.4 yr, 1.44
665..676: 0.5 yr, 1.4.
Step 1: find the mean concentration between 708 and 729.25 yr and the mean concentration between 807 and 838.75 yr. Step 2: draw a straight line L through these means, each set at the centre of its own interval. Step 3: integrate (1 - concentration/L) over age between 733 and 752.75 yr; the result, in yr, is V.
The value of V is 0.5 yr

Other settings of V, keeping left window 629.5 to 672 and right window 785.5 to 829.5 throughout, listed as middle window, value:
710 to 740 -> 2.1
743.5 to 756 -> 0.3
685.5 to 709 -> 0.2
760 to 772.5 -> 0.7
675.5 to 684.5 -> 0.0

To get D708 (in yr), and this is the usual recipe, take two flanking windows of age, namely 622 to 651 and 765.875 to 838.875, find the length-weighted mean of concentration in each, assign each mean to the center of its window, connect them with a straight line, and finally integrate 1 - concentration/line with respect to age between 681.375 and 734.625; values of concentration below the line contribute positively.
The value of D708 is 2.1 yr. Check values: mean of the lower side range 1.46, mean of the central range 1.42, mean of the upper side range 1.51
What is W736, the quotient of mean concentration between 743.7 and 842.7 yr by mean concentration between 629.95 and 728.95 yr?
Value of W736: 1.05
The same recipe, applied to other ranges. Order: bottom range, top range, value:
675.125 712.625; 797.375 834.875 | 1.05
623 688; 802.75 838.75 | 1.05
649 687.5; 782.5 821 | 1.09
